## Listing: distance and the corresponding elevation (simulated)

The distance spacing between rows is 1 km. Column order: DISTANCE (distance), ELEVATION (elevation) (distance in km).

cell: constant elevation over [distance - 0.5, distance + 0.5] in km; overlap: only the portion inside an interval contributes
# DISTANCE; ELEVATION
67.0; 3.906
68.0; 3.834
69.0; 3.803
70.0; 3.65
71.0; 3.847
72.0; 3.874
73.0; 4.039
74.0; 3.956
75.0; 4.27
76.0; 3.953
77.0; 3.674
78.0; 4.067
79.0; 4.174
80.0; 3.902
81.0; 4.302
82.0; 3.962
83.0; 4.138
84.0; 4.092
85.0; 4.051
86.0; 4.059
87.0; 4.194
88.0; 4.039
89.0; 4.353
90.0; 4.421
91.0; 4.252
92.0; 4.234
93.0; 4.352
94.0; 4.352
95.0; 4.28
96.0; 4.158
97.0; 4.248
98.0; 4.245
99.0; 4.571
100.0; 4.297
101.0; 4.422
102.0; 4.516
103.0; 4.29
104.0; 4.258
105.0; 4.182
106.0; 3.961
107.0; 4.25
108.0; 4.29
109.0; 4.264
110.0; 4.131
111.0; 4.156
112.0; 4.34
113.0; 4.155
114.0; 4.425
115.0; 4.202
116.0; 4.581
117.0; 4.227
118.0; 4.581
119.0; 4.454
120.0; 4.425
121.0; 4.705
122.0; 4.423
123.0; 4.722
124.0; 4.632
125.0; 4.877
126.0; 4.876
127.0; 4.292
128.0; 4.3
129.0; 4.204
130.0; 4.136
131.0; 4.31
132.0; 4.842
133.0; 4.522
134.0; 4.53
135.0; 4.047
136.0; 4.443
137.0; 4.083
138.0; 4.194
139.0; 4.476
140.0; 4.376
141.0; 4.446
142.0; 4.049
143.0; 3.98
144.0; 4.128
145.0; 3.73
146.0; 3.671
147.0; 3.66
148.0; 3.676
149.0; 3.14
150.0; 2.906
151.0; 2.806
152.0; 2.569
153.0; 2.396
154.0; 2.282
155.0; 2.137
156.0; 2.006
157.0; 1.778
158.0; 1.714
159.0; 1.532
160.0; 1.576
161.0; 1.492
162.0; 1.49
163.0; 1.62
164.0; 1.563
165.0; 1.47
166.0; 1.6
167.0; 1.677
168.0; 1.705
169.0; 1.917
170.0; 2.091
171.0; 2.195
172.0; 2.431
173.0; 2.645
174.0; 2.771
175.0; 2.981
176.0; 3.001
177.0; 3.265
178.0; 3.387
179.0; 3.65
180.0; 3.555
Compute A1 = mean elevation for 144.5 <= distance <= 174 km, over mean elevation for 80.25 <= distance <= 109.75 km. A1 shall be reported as 0.53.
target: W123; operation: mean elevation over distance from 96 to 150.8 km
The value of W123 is 4.25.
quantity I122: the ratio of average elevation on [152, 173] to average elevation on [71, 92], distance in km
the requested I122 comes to 0.46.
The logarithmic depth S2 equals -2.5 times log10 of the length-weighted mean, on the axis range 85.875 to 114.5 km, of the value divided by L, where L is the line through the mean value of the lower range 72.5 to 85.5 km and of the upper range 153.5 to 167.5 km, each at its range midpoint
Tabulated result -0.24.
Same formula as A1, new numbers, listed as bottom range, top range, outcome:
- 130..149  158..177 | 0.49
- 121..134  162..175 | 0.44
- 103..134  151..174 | 0.44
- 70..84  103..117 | 1.06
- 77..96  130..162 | 0.80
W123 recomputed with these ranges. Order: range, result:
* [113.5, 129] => 4.5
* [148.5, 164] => 2.08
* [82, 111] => 4.24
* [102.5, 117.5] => 4.25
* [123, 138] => 4.44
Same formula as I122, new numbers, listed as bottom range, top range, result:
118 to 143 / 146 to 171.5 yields 0.49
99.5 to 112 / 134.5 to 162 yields 0.74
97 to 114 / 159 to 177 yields 0.48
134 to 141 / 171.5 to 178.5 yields 0.68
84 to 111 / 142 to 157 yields 0.72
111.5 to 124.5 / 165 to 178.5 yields 0.54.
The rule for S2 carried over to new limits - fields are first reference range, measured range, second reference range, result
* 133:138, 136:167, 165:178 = 0.249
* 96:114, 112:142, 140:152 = -0.129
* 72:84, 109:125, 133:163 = -0.242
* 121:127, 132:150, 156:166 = -0.242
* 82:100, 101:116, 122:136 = 0.021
